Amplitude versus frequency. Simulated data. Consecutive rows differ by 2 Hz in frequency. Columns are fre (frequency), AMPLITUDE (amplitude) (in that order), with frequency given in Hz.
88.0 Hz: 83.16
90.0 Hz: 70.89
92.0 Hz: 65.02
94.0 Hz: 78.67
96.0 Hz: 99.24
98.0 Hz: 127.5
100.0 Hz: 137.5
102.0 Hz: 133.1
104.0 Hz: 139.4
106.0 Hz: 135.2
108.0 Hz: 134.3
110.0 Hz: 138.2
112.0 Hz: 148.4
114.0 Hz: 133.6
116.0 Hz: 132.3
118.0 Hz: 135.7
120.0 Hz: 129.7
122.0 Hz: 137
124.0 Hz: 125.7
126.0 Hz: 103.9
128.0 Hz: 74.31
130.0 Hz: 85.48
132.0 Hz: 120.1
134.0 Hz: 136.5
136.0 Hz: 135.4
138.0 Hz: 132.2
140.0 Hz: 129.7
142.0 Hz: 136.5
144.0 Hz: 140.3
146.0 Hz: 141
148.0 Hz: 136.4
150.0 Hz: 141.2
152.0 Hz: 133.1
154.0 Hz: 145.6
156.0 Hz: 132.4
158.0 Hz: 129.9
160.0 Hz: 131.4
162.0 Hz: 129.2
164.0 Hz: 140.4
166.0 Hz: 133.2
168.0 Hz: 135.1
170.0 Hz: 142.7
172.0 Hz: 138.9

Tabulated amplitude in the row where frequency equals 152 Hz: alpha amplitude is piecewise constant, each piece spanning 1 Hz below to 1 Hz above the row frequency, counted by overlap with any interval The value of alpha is 133.1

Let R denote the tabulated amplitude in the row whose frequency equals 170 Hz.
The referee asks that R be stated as 142.7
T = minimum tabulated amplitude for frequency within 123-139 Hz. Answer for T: 74.31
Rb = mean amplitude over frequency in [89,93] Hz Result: 68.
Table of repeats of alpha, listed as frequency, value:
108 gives 134.3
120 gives 129.7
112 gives 148.4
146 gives 141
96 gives 99.24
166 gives 133.2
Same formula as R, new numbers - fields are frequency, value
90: 70.89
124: 125.7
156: 132.4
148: 136.4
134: 136.5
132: 120.1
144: 140.3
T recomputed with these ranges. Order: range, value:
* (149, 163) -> 129.2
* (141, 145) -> 136.5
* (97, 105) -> 127.5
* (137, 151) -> 129.7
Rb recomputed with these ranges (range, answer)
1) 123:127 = 115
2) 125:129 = 89.1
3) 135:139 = 134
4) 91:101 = 102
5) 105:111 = 136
